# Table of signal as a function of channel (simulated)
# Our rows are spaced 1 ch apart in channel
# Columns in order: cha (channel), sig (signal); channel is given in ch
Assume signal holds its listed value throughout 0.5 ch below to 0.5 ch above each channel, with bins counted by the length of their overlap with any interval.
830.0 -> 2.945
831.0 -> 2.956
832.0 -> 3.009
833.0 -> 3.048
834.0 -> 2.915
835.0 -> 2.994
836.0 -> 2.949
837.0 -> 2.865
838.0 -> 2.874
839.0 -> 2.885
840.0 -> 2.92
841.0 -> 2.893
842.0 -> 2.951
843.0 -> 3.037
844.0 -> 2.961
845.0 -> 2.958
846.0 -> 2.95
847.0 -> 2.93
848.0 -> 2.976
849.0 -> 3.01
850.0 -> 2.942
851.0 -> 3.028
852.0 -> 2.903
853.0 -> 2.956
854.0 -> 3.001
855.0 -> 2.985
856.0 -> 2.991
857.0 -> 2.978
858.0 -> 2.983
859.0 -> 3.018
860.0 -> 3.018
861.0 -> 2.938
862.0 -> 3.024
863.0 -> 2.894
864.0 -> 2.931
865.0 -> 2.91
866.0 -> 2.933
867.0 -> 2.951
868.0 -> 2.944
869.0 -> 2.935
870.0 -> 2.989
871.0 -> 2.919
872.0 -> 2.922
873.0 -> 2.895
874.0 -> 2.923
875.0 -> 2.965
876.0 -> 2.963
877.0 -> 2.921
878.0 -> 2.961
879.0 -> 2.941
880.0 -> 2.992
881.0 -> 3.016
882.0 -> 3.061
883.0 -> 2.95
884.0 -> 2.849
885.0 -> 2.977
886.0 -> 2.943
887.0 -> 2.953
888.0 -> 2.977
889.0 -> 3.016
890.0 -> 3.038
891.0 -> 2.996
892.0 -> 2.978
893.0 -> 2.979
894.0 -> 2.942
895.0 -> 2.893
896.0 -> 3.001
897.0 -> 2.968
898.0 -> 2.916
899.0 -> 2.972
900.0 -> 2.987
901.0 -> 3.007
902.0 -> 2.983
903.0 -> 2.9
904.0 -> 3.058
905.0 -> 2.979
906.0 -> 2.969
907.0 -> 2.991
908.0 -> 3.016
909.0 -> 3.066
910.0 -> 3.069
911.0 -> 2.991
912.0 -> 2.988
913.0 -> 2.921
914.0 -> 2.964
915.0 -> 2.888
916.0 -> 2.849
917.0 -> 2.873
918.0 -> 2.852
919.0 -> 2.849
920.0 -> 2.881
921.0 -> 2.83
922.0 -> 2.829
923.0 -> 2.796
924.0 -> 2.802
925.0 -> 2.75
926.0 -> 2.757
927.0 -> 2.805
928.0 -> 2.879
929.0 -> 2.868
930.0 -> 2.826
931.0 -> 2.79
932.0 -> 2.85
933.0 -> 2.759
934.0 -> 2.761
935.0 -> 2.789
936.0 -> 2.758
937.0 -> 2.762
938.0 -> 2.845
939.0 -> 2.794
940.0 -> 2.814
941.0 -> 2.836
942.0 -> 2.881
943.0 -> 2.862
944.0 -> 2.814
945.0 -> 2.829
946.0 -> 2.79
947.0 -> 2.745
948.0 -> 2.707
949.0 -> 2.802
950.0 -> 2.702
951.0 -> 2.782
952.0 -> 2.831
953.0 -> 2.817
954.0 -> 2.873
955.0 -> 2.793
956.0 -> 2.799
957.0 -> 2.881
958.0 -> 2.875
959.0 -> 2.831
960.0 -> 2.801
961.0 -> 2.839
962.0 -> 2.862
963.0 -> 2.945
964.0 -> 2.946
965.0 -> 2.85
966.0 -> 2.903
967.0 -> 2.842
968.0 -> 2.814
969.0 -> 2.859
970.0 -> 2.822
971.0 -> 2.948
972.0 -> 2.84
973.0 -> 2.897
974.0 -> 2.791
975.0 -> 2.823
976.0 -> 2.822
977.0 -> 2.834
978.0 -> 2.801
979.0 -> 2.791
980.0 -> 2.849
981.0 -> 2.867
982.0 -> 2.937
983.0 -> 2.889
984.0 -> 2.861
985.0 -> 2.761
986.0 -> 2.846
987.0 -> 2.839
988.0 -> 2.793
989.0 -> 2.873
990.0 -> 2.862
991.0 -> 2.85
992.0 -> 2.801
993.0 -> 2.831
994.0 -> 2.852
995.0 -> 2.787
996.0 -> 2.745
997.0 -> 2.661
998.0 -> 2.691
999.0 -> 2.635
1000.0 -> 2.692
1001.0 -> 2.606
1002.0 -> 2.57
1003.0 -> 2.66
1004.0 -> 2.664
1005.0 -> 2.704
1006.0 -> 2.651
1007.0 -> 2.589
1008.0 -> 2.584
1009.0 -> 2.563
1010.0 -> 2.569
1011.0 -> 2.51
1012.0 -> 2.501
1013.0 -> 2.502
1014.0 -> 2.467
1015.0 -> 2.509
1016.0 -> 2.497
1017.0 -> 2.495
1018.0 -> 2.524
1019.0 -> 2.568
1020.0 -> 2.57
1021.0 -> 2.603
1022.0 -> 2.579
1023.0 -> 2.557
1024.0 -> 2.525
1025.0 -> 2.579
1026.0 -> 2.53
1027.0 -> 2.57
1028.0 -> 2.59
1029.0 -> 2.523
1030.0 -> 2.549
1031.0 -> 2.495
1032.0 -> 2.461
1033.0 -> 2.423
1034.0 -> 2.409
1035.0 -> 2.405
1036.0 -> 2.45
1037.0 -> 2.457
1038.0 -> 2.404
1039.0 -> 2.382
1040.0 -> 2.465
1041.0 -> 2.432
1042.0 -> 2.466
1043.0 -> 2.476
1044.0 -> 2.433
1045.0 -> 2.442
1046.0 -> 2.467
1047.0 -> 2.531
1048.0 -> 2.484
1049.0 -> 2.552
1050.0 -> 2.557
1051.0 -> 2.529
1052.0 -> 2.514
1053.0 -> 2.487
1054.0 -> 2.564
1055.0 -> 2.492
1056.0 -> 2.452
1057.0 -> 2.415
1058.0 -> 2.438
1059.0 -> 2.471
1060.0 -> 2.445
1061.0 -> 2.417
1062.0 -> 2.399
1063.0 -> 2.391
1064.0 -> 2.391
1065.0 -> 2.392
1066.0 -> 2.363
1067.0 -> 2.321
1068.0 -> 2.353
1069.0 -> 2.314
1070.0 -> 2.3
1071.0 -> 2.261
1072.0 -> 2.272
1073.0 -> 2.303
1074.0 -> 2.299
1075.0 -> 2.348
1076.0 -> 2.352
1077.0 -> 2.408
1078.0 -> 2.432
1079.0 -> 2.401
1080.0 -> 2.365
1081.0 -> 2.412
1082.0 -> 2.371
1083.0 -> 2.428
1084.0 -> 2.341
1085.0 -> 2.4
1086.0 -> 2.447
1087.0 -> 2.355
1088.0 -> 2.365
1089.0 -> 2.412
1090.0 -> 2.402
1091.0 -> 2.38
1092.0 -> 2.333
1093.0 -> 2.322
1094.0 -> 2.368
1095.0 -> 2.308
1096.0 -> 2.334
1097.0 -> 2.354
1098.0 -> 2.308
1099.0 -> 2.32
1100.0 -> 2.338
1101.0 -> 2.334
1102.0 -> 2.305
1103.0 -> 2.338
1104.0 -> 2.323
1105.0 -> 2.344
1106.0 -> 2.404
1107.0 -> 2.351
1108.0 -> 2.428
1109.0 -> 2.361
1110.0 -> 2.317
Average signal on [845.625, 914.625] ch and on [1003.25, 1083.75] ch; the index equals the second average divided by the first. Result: 0.8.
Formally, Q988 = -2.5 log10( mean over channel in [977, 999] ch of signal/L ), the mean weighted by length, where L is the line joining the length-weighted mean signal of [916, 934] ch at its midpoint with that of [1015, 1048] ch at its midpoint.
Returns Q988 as -0.07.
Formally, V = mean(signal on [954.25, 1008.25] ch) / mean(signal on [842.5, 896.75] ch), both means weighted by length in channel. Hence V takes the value 0.9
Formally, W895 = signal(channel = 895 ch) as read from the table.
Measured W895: 2.893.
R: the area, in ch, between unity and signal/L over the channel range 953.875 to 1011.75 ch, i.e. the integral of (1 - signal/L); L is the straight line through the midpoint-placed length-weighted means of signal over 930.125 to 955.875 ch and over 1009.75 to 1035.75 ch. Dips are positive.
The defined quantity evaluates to -2.7 ch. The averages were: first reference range 2.8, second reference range 2.52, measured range 2.79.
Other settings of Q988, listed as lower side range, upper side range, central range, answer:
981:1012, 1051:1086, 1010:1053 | 0.03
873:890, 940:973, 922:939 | 0.03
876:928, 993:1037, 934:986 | -0.03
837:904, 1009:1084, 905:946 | -0.02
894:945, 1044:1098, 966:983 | -0.05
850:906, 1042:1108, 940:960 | -0.02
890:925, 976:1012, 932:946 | 0.02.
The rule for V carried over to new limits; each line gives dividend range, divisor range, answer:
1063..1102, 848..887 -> 0.80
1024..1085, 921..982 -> 0.86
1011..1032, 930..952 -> 0.91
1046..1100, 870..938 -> 0.82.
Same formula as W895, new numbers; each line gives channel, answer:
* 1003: 2.66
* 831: 2.956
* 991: 2.85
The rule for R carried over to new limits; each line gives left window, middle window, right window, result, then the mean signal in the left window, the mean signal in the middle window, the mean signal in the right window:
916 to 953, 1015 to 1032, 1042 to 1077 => -0.1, 2.81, 2.54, 2.42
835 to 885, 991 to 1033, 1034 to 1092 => -0.8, 2.95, 2.6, 2.41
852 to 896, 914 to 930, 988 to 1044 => 0.0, 2.96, 2.84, 2.58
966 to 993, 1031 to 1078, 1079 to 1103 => 1.8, 2.84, 2.42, 2.36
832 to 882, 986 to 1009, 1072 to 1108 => -1.1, 2.96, 2.72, 2.36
